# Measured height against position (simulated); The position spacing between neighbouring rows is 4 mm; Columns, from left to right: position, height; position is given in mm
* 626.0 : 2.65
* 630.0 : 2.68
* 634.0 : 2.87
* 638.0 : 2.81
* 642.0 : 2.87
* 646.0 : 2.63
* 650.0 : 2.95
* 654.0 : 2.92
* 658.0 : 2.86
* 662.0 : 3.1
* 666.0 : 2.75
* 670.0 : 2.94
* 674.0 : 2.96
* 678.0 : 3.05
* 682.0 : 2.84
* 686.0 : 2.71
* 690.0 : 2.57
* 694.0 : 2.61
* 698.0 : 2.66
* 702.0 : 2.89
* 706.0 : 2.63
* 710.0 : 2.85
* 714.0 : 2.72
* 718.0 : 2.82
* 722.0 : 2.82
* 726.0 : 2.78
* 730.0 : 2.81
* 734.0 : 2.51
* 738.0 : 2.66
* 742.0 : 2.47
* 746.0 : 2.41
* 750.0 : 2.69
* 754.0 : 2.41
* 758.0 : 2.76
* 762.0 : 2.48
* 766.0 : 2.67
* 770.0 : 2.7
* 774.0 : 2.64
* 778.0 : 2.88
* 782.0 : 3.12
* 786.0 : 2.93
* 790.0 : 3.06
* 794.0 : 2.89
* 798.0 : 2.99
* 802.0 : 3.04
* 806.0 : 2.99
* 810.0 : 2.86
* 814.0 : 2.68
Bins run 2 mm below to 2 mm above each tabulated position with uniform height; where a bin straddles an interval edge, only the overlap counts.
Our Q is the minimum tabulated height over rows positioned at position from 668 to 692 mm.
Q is 2.57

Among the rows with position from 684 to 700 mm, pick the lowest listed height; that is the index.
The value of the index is 2.57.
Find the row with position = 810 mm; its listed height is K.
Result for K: 2.86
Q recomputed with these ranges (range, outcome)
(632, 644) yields 2.81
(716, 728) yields 2.78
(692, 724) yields 2.61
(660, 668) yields 2.75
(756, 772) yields 2.48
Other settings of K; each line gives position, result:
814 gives 2.68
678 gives 3.05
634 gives 2.87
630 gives 2.68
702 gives 2.89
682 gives 2.84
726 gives 2.78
